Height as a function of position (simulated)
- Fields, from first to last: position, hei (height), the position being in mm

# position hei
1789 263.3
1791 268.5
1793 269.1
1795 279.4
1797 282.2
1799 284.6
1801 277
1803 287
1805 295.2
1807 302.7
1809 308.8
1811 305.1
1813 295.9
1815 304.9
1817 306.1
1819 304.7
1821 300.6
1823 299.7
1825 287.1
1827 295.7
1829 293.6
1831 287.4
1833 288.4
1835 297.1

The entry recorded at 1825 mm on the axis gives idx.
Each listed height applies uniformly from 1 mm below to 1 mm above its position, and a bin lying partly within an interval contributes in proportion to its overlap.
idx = 287.1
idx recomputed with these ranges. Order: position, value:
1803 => 287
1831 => 287.4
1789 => 263.3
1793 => 269.1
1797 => 282.2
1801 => 277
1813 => 295.9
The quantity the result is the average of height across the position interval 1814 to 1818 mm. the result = 306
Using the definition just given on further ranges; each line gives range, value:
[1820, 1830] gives 295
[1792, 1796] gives 274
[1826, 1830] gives 295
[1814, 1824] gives 303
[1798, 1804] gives 283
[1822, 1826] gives 293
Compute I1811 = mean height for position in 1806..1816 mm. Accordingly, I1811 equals 303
